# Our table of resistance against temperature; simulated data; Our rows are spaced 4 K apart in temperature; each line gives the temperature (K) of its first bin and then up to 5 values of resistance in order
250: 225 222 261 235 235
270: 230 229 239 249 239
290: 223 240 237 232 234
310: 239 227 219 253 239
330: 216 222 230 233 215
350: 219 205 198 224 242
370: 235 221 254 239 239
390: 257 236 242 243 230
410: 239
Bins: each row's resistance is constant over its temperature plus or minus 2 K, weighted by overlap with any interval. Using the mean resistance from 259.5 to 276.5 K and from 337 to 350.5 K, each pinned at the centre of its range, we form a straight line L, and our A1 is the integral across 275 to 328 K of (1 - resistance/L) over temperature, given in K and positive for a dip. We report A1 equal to -1.5 K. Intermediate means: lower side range 233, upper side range 224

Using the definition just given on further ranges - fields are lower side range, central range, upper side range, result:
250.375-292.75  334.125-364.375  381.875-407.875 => 2.63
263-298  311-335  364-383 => 0.68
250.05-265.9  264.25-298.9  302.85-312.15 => 0.12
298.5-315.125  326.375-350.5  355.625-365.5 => -0.09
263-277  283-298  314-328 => -0.12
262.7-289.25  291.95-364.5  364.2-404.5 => 3.47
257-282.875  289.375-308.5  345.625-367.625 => -0.23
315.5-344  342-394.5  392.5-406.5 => 1.22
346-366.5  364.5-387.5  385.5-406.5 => -0.96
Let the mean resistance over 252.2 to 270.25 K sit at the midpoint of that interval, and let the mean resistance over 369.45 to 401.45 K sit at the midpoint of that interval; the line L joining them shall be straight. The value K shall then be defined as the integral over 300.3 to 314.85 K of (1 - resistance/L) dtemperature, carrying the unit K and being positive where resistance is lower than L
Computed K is 0.3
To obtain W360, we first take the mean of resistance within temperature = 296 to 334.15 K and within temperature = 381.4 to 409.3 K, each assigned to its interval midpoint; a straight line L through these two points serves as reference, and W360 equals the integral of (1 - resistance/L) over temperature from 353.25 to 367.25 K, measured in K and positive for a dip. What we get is 1.2 K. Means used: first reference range 232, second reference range 241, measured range 217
